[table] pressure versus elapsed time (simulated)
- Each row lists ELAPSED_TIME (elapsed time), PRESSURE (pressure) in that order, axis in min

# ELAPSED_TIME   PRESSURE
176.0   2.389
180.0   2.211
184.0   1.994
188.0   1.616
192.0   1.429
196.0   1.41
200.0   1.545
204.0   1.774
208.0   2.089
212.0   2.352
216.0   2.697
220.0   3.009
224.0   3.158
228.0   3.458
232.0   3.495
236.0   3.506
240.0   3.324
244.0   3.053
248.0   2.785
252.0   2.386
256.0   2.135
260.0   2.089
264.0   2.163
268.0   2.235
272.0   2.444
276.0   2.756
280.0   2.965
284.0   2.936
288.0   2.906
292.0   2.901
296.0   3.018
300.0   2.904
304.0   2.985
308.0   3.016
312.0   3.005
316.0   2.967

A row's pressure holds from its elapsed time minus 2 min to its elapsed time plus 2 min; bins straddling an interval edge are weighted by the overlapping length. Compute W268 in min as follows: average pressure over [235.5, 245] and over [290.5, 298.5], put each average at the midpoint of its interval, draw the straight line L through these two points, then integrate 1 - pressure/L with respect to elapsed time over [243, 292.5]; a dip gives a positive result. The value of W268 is 8.5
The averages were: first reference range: 3.29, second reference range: 2.96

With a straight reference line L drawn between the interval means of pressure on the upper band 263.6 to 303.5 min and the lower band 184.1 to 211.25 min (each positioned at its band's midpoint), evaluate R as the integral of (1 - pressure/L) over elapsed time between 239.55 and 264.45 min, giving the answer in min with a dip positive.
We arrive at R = -2.0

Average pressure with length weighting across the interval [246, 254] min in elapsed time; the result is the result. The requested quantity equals 2.59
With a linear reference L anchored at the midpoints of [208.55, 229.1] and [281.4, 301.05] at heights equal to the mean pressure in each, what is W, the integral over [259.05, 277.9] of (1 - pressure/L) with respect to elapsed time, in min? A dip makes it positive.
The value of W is 3.63 min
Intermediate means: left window 2.85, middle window 2.35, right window 2.94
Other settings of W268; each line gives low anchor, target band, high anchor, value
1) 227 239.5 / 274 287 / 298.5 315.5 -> 1.1 min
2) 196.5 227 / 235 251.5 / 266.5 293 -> -3.5 min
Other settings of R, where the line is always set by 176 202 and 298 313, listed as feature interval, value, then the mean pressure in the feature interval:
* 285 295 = -0.4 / 2.92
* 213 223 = -3.8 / 2.83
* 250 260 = 0.9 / 2.23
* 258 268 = 1.5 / 2.15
